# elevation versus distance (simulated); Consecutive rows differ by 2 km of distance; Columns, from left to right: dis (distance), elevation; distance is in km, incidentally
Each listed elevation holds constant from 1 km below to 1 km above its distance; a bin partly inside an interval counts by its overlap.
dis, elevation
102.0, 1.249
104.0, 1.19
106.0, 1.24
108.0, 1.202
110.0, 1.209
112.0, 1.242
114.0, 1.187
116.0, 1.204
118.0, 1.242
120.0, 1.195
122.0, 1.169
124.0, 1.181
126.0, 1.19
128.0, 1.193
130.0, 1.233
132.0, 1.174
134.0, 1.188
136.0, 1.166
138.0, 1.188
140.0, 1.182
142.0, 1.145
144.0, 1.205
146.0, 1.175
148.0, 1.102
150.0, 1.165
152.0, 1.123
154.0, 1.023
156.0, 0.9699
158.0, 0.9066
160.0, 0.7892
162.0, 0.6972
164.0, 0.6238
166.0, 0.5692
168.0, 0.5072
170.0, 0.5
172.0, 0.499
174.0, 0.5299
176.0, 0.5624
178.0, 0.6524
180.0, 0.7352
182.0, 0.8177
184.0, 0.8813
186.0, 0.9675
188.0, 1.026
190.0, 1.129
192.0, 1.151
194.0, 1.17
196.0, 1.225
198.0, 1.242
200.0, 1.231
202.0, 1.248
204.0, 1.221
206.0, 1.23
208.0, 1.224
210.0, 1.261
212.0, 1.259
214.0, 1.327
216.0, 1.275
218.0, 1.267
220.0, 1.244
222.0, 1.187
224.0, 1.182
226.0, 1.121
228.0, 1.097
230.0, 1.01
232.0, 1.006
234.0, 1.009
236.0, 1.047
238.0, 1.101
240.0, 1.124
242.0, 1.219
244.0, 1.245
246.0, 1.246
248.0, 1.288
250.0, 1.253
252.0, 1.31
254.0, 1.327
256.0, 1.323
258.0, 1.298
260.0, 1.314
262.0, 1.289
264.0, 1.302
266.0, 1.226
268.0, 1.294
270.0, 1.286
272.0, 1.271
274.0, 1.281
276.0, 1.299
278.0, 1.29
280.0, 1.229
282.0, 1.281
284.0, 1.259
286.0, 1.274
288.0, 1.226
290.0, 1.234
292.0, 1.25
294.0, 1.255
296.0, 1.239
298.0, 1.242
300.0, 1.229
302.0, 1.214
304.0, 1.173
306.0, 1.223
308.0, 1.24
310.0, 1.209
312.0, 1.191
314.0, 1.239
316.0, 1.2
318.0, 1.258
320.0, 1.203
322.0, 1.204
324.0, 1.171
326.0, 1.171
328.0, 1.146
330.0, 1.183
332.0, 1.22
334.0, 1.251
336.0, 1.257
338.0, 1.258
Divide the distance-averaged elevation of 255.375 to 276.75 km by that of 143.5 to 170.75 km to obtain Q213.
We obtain 1.46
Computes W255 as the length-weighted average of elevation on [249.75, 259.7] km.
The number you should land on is 1.31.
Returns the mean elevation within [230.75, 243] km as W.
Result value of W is 1.08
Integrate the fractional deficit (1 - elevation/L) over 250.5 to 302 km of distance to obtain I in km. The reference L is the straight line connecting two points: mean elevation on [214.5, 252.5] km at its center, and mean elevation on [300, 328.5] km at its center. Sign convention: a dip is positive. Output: -3.6 km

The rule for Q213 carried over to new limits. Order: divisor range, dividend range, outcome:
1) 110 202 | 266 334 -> 1.22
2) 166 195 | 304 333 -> 1.53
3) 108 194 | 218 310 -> 1.23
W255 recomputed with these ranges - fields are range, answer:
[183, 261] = 1.19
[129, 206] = 0.975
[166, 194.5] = 0.78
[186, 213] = 1.19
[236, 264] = 1.25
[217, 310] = 1.22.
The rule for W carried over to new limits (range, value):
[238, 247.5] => 1.2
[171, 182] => 0.616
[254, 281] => 1.29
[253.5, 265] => 1.31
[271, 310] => 1.25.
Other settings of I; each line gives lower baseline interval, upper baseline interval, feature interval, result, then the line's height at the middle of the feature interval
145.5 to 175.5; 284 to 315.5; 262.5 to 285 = -2.45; 1.15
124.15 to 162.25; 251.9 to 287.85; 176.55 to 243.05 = 4.78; 1.2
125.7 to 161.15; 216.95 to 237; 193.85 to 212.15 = -1.90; 1.12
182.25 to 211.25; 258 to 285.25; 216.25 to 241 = 1.70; 1.2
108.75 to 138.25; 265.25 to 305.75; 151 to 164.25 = 3.49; 1.21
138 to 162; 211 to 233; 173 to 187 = 4.74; 1.11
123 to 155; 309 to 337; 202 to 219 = -1.10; 1.18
